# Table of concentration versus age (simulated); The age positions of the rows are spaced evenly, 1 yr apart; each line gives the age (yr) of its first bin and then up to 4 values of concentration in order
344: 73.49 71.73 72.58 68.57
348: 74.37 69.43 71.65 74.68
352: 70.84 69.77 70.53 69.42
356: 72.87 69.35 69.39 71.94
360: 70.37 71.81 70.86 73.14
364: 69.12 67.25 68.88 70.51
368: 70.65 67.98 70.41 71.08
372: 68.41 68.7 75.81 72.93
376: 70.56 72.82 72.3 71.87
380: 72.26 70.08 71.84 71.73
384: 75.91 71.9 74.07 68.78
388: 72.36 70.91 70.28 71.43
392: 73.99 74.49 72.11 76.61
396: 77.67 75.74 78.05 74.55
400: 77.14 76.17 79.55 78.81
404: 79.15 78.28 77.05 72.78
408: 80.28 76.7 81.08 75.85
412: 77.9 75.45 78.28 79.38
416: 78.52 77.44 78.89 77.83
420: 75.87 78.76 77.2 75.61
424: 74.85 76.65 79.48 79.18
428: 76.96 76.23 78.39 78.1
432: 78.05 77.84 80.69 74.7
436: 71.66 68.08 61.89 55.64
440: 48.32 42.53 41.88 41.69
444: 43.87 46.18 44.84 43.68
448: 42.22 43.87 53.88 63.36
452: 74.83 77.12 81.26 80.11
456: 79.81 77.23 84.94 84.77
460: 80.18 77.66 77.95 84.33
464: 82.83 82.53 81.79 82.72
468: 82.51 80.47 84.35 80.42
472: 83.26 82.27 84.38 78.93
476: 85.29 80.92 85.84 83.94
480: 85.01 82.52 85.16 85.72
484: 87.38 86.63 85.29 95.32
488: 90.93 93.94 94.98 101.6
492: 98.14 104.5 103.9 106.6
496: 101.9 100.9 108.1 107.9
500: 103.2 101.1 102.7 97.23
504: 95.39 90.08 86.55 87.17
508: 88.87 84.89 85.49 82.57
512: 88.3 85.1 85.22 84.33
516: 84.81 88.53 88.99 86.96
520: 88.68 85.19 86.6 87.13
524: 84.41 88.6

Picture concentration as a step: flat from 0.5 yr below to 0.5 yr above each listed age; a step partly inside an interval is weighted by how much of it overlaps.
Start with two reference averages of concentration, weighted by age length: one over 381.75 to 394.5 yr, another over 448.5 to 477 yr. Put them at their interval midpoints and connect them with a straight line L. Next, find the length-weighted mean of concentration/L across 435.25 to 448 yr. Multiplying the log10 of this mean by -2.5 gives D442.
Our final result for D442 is 0.44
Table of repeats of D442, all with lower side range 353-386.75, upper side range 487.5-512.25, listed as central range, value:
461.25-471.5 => 0.101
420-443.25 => 0.187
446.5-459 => 0.279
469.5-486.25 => 0.101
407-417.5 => 0.020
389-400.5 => 0.020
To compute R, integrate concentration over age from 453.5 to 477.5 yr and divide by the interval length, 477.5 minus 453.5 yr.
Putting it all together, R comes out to 81.7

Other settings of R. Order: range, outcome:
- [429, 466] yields 67.2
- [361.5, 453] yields 70.6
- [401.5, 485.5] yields 74.4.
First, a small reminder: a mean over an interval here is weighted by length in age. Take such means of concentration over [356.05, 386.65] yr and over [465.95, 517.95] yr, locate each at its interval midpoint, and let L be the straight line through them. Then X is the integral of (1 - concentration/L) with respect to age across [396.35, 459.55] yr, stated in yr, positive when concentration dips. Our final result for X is 6.9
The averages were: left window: 71.1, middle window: 71.1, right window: 90.2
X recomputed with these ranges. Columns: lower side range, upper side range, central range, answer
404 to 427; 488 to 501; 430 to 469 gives 8.9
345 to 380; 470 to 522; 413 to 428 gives 0.3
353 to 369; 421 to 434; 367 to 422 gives -0.5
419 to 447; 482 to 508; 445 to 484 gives 2.7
